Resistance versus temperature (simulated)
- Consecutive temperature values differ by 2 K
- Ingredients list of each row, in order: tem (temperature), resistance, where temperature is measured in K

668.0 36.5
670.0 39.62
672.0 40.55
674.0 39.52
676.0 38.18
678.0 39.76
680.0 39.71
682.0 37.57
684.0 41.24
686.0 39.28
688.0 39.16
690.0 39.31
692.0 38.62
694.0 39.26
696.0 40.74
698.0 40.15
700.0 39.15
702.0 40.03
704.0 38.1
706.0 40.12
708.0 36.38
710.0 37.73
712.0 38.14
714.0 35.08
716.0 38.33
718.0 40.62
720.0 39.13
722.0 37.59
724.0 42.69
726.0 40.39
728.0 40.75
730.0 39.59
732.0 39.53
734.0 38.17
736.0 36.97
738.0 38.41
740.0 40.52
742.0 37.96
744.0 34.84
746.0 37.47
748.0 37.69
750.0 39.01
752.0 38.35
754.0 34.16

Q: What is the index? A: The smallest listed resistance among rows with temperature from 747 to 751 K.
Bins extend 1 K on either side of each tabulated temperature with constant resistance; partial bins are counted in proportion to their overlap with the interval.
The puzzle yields 37.69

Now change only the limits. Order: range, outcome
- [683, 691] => 39.16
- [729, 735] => 38.17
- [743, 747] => 34.84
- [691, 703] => 38.62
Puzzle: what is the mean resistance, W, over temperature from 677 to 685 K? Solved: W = 39.6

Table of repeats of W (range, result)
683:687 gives 40.3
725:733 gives 40.1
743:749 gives 36.7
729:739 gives 38.5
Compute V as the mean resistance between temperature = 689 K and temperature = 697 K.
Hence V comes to 39.5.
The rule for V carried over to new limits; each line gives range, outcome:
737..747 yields 37.8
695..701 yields 40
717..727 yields 40.1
